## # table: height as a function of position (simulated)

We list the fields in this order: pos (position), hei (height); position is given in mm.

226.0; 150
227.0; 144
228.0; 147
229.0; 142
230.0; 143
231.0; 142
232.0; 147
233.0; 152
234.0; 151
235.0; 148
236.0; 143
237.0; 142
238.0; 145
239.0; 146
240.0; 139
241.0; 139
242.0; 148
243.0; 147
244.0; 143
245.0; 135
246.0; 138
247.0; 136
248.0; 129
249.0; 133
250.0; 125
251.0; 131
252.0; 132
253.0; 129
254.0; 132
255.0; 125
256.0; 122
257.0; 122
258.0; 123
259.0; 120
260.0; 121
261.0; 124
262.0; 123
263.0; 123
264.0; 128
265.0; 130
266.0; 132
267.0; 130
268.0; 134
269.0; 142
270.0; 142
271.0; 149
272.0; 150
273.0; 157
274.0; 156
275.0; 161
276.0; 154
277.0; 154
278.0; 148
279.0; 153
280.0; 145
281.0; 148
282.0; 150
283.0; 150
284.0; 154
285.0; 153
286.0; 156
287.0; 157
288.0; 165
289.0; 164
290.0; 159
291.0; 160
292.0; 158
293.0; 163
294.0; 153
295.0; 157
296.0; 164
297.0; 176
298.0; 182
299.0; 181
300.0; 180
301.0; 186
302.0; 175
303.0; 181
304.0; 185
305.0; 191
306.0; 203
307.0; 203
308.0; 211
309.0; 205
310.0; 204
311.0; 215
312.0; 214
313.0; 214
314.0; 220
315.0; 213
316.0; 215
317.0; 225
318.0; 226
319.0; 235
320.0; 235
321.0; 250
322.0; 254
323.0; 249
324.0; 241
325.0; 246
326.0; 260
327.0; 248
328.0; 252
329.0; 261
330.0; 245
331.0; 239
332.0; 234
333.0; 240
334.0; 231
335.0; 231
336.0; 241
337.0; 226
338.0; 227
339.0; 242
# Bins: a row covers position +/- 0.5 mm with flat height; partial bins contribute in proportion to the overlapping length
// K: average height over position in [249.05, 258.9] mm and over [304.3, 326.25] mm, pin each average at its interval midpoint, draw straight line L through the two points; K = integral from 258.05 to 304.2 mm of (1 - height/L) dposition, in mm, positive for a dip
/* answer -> 4.6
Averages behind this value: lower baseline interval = 127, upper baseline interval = 223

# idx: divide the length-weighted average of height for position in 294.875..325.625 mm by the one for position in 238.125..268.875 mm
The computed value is 1.58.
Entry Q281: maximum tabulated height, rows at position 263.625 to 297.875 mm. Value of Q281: 176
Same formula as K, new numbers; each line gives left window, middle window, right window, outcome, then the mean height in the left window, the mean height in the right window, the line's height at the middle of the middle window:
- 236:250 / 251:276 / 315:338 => 4.6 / 140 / 239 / 164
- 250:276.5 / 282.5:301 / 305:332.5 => 2.0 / 134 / 230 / 183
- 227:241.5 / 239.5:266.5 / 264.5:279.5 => 2.7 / 145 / 146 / 145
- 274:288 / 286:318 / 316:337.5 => 1.2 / 153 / 241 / 193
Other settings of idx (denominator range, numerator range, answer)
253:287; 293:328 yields 1.49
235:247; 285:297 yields 1.13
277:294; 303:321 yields 1.37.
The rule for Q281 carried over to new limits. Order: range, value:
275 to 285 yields 161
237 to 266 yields 148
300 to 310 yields 211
